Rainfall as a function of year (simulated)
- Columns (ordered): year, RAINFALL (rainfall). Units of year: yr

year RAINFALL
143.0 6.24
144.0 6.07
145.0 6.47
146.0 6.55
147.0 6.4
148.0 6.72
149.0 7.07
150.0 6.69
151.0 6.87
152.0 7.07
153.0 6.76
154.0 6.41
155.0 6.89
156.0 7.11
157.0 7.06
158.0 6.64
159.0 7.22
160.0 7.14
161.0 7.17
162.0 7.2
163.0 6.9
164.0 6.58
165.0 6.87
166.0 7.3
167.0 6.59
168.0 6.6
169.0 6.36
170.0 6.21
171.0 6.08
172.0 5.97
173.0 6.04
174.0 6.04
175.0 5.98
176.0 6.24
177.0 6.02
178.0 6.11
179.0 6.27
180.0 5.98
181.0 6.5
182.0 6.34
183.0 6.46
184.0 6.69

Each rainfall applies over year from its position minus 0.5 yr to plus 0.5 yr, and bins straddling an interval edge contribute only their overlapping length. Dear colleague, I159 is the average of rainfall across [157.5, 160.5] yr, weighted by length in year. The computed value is 7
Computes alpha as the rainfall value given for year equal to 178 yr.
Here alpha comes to 6.11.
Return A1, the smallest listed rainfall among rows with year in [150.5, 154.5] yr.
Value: 6.41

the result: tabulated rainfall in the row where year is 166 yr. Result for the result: 7.3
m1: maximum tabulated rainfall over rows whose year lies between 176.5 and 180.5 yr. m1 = 6.27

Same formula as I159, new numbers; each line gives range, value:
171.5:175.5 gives 6.01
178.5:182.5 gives 6.27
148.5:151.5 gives 6.88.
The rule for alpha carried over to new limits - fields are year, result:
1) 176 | 6.24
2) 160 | 7.14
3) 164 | 6.58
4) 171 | 6.08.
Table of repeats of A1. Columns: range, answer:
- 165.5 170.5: 6.21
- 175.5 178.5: 6.02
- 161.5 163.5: 6.9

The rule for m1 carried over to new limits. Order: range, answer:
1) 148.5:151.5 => 7.07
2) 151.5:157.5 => 7.11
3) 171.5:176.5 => 6.24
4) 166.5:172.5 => 6.6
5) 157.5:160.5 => 7.22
